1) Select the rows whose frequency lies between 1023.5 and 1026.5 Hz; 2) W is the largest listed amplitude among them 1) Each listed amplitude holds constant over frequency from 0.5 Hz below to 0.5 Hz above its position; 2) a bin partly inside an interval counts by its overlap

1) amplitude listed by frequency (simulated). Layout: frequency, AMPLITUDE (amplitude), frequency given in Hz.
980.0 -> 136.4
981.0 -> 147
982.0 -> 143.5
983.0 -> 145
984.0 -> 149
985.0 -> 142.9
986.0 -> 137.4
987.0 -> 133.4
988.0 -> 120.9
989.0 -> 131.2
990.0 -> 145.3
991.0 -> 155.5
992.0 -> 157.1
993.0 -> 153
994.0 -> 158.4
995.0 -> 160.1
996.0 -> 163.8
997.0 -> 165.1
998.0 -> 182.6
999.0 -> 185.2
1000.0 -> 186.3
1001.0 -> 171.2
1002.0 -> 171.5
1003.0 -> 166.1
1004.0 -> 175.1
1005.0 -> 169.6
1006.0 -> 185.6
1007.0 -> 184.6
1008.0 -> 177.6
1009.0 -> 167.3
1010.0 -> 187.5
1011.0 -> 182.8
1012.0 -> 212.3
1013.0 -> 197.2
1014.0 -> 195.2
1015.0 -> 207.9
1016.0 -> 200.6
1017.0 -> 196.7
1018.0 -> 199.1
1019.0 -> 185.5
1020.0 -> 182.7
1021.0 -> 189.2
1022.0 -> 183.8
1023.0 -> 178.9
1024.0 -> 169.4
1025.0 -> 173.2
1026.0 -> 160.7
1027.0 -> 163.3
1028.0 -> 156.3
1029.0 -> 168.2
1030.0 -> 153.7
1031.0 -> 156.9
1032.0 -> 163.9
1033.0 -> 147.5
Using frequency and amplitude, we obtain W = 173.2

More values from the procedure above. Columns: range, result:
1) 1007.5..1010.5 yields 187.5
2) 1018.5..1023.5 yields 189.2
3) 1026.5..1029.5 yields 168.2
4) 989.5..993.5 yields 157.1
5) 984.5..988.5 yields 142.9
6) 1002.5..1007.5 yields 185.6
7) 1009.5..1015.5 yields 212.3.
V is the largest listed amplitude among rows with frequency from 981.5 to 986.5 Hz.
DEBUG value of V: 149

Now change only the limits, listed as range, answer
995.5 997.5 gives 165.1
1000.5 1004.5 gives 175.1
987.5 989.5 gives 131.2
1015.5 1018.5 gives 200.6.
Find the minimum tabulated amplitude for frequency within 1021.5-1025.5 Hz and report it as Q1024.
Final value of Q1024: 169.4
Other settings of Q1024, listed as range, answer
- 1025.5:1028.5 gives 156.3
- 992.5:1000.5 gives 153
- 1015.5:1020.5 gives 182.7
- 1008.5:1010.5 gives 167.3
